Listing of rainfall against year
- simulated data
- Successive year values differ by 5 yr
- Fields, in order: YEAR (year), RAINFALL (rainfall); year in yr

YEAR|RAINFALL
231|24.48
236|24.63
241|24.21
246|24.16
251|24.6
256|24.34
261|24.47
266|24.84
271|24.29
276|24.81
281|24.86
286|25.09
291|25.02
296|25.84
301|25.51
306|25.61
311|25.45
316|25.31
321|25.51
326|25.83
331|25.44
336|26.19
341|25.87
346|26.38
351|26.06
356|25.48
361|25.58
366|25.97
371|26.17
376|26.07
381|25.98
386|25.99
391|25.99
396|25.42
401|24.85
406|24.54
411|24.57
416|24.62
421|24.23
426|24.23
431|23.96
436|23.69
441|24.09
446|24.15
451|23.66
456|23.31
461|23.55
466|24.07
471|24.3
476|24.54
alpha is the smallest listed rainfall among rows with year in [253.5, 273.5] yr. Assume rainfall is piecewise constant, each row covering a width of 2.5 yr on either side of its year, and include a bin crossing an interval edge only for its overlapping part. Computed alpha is 24.29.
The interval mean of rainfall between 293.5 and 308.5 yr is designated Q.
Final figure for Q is 25.7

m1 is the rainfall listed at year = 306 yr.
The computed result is 25.61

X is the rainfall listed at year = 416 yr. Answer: 24.62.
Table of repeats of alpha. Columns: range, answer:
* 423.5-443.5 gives 23.69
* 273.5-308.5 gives 24.81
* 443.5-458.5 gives 23.31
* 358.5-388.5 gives 25.58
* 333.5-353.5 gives 25.87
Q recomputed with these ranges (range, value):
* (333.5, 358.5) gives 26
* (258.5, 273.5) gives 24.5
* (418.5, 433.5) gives 24.1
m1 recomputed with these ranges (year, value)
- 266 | 24.84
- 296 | 25.84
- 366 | 25.97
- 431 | 23.96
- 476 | 24.54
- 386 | 25.99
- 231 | 24.48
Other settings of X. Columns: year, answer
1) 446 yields 24.15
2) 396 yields 25.42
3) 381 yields 25.98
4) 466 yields 24.07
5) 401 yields 24.85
